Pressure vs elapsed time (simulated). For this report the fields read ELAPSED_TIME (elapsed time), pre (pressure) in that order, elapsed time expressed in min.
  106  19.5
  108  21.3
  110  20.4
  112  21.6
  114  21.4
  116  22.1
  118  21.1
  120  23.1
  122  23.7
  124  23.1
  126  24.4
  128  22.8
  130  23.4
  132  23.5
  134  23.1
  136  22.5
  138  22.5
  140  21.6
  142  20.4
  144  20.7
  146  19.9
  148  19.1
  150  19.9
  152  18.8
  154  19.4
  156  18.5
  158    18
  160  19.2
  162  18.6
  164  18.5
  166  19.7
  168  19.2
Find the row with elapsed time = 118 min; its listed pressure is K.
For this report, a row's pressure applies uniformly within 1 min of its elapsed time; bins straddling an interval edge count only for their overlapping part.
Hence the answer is 21.1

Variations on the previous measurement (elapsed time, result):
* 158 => 18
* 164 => 18.5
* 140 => 21.6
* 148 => 19.1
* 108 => 21.3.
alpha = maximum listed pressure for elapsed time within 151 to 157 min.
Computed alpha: 19.4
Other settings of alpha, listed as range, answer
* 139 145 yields 21.6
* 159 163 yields 19.2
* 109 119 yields 22.1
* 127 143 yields 23.5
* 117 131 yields 24.4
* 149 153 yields 19.9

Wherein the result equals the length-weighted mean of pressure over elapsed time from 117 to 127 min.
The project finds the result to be 23.1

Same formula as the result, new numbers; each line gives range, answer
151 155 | 19.1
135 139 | 22.5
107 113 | 21.1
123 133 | 23.4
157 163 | 18.6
